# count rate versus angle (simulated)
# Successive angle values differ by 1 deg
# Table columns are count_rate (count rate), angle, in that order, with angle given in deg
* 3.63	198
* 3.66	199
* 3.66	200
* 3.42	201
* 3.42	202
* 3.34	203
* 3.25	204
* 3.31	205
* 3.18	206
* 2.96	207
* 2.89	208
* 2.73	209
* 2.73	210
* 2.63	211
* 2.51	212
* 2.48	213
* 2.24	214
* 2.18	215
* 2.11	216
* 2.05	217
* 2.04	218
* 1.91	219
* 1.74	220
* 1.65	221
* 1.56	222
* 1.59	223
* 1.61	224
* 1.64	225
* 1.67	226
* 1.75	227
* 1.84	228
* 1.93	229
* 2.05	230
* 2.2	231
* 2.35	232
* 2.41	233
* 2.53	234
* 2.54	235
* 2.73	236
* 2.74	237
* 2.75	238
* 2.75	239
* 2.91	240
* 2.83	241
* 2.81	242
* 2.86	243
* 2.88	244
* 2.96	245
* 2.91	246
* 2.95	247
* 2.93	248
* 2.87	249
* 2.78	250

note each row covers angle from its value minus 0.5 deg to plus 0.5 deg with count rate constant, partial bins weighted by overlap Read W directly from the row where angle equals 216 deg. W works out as 2.11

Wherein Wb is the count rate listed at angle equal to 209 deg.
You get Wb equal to 2.73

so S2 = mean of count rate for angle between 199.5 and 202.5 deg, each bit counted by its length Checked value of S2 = 3.5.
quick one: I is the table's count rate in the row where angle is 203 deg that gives 3.34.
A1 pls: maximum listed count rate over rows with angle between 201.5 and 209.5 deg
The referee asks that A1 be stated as 3.42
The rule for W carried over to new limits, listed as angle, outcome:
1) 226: 1.67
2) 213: 2.48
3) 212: 2.51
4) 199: 3.66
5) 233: 2.41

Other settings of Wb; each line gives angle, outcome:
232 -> 2.35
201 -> 3.42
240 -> 2.91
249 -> 2.87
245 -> 2.96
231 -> 2.2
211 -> 2.63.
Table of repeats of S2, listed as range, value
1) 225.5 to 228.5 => 1.75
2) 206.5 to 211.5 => 2.79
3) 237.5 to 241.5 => 2.81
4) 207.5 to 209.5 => 2.81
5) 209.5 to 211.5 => 2.68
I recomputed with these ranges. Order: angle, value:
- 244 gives 2.88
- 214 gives 2.24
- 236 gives 2.73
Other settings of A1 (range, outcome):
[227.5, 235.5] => 2.54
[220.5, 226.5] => 1.67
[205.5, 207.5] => 3.18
